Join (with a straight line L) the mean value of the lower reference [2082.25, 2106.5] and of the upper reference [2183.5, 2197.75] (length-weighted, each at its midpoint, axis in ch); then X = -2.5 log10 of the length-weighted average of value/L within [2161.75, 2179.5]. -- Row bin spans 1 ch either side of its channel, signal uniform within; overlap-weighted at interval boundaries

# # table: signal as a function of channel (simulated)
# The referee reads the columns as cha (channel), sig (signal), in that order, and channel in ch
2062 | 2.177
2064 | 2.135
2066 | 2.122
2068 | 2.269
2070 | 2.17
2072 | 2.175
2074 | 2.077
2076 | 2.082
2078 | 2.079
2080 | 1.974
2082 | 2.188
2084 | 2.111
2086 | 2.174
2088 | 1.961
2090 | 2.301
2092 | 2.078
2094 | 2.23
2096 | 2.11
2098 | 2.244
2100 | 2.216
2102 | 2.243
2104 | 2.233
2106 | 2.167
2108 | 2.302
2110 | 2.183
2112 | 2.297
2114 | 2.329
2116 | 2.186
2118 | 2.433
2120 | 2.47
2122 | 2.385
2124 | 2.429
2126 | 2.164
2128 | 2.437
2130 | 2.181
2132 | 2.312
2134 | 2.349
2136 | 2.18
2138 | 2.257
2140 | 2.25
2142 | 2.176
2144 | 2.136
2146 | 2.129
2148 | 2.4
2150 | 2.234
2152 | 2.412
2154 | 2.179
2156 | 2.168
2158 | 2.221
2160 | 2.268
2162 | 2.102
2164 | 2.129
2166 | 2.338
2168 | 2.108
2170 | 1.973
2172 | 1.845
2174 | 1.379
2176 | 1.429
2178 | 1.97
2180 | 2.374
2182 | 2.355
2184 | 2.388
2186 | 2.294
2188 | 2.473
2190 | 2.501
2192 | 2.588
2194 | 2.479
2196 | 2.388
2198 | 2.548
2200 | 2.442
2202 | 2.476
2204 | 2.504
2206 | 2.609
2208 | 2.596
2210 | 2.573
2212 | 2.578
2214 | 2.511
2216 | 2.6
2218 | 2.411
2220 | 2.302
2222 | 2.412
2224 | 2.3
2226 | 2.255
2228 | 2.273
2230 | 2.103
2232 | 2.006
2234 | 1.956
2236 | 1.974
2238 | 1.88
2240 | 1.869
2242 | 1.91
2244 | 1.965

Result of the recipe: 0.24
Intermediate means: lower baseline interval 2.17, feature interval 1.92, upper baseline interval 2.45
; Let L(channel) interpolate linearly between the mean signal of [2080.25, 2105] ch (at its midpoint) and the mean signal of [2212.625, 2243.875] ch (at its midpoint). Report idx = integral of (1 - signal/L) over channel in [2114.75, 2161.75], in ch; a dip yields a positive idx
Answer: -2.2 ch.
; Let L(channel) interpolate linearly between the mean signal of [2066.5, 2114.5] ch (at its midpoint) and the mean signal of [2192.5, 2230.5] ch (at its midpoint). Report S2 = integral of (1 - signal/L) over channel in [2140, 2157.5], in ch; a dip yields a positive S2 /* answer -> 0.6 ch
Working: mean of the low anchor 2.17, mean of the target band 2.23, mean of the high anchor 2.45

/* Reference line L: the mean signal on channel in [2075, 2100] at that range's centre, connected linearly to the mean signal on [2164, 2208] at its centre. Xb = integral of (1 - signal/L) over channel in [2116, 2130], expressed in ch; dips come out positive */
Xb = -1.14 ch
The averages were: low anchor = 2.13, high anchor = 2.26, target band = 2.36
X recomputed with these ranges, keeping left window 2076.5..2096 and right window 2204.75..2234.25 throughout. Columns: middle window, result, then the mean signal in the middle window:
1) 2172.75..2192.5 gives 0.07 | 2.16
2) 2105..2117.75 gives -0.04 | 2.26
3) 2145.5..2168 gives 0.01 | 2.23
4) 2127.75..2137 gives -0.03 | 2.28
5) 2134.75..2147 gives 0.02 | 2.19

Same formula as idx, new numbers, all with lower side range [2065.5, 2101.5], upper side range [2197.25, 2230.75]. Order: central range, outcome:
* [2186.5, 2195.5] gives -0.4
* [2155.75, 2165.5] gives 0.6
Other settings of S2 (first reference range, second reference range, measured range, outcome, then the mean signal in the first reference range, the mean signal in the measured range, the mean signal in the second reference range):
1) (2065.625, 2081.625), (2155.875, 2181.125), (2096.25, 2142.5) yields -4.59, 2.12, 2.28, 2.02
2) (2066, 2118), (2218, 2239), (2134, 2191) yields -0.03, 2.18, 2.17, 2.16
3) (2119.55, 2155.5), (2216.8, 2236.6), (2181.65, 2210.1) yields -3.18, 2.28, 2.48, 2.21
